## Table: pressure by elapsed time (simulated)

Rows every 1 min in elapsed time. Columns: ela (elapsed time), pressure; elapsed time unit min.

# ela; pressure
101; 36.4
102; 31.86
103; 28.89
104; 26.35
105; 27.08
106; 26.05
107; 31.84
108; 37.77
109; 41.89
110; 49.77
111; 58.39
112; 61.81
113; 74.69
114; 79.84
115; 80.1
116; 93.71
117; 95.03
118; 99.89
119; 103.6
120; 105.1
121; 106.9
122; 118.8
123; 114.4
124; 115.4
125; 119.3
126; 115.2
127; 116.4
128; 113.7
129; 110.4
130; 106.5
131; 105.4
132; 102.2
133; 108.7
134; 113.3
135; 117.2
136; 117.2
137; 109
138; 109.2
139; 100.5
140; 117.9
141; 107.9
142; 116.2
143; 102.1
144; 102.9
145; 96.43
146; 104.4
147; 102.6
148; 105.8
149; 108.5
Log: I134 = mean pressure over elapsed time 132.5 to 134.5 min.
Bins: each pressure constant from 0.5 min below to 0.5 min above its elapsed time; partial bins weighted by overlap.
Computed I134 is 111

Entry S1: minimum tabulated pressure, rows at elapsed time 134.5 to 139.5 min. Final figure 100.5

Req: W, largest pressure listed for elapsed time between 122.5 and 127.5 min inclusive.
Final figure 119.3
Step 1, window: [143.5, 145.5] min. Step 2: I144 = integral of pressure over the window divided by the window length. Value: 99.7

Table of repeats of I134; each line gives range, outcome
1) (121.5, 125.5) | 117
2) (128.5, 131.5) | 107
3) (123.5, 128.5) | 116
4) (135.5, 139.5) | 109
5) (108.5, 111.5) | 50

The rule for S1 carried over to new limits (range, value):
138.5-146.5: 96.43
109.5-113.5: 49.77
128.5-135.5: 102.2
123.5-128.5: 113.7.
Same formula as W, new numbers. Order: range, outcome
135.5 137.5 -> 117.2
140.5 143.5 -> 116.2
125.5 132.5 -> 116.4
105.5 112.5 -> 61.81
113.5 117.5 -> 95.03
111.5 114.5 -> 79.84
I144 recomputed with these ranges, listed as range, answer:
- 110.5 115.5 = 71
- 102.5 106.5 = 27.1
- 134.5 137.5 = 114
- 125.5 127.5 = 116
